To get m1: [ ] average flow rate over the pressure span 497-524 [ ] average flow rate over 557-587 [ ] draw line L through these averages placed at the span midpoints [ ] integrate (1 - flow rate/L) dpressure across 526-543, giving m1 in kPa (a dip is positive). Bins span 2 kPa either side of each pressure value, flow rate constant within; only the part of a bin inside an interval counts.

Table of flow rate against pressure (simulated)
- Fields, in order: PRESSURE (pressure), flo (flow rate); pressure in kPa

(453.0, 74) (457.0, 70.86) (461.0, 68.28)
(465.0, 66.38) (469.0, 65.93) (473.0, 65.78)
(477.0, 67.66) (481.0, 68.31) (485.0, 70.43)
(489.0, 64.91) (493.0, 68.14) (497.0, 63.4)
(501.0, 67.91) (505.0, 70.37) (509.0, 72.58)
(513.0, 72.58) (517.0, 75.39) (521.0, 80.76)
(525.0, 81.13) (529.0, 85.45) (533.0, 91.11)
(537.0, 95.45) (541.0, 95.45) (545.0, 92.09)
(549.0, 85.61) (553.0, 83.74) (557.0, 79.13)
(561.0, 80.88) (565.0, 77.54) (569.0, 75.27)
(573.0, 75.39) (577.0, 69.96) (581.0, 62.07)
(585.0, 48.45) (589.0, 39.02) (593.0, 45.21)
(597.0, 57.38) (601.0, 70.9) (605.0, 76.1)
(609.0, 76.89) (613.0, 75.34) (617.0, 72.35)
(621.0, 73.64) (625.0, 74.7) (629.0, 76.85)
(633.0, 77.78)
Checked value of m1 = -4.6 kPa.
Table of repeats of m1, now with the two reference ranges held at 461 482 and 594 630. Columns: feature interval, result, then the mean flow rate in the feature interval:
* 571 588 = 2.0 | 62.5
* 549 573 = -3.3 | 79.5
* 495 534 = -4.1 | 75.7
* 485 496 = 0.1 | 67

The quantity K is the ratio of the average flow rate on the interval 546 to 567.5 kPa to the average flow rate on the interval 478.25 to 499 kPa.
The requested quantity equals 1.22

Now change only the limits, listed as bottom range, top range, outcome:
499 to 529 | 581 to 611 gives 0.79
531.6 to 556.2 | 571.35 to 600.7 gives 0.64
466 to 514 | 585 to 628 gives 0.96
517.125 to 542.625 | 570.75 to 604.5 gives 0.68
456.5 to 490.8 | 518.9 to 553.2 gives 1.30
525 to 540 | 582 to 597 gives 0.53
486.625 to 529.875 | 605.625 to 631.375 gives 1.03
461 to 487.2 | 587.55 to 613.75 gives 0.93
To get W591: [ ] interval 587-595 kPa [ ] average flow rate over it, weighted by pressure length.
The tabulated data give 42.1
